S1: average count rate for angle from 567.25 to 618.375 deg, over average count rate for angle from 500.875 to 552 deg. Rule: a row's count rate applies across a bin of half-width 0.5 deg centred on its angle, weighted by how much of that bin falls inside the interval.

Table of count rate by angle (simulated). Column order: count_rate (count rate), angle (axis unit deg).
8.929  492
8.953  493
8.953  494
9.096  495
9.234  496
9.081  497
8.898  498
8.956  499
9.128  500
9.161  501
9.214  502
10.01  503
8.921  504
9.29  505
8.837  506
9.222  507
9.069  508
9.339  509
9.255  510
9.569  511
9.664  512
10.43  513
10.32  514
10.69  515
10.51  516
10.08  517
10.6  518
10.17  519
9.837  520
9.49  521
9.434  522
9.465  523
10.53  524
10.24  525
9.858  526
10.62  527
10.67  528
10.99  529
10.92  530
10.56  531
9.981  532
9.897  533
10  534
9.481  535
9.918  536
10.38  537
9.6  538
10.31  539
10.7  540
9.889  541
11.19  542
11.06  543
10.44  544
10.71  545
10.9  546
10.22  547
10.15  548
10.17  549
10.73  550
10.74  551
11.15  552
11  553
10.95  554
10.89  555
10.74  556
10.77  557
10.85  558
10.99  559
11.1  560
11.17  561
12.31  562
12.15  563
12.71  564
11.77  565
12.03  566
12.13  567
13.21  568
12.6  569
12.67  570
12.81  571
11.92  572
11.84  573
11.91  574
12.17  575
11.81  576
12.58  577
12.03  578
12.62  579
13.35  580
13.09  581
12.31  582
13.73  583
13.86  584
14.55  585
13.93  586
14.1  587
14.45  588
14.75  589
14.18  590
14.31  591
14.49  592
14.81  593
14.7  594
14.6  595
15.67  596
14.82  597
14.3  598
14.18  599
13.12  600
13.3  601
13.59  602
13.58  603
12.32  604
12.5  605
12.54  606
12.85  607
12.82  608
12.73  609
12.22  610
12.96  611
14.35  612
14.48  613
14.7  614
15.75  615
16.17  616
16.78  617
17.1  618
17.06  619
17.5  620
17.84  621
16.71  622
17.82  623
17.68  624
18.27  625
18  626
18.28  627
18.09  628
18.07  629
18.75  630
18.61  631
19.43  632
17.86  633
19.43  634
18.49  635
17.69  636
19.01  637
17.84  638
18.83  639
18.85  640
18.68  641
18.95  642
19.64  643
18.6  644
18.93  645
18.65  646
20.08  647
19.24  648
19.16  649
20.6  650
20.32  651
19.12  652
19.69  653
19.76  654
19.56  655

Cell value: 1.4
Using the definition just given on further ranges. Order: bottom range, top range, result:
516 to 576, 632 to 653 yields 1.75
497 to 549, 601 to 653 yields 1.71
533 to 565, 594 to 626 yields 1.38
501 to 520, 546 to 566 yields 1.14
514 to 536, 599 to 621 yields 1.40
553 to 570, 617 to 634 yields 1.54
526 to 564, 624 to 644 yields 1.74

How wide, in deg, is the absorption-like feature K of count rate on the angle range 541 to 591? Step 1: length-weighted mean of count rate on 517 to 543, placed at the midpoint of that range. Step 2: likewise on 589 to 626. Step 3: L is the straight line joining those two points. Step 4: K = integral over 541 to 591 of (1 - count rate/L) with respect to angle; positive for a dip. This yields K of 1.4 deg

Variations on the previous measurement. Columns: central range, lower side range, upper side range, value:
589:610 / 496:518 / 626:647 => 3.0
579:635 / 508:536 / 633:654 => 4.0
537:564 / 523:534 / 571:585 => 1.3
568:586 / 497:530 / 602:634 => 1.0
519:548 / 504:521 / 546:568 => 0.5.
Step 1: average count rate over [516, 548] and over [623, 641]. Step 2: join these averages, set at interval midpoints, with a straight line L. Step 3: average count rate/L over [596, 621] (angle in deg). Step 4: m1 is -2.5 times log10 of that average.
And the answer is 0.15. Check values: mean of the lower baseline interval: 10.3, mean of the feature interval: 14.3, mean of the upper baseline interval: 18.4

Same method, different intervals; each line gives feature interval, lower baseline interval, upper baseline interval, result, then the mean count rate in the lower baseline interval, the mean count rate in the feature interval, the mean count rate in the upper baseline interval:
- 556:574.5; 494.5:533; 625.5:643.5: 0.139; 9.77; 11.9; 18.6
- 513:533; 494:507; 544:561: -0.045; 9.15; 10.3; 10.8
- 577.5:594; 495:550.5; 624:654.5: 0.074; 9.96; 13.8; 18.9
